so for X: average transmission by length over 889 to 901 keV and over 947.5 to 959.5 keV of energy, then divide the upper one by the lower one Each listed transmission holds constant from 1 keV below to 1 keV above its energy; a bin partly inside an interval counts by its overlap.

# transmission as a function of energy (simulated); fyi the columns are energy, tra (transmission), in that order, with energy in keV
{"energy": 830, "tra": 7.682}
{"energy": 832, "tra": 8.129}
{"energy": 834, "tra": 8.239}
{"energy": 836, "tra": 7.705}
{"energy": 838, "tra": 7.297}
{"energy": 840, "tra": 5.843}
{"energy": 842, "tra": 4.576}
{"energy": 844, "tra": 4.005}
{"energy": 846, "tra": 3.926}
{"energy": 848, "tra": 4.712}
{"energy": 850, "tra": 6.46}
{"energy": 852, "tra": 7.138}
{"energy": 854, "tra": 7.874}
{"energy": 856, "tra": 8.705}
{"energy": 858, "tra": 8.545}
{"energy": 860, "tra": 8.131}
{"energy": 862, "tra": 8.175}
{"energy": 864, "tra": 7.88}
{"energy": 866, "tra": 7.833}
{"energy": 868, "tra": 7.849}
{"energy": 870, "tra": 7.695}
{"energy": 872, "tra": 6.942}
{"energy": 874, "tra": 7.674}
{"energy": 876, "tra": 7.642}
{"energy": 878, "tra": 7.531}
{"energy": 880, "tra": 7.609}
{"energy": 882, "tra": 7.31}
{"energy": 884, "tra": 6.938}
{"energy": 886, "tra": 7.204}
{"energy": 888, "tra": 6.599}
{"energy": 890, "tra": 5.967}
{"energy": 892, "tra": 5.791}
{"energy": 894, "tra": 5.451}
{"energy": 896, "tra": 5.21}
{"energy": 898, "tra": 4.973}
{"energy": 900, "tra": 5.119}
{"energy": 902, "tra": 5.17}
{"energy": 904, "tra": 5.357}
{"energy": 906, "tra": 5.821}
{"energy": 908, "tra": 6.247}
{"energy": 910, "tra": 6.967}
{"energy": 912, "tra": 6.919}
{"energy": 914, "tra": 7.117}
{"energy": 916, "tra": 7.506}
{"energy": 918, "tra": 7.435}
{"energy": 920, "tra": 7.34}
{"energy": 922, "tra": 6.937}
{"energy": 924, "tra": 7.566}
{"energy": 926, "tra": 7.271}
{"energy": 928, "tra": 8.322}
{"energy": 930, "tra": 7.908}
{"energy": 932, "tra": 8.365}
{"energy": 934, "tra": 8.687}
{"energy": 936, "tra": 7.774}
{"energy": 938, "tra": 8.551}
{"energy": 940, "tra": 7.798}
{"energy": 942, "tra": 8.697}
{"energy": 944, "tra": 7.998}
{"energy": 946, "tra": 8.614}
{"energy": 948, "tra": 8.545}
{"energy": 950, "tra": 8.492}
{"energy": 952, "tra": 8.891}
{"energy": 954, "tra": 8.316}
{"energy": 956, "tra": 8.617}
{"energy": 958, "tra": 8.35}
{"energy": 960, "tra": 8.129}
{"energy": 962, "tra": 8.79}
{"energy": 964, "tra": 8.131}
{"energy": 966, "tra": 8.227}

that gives 1.6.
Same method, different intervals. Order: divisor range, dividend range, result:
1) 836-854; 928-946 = 1.43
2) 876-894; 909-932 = 1.09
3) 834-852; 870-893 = 1.21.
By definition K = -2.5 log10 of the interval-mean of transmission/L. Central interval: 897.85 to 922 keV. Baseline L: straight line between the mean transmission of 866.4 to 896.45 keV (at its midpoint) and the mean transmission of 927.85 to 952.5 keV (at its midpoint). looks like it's 0.19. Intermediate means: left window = 6.94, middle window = 6.4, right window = 8.35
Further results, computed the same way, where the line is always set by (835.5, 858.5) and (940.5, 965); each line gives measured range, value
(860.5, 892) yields -0.07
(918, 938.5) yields 0.02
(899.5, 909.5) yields 0.31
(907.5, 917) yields 0.10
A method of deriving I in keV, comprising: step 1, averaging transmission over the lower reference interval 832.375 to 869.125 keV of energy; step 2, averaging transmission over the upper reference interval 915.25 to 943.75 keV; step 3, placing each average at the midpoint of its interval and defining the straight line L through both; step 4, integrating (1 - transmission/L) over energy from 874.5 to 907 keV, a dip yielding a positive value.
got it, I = 5.1 keV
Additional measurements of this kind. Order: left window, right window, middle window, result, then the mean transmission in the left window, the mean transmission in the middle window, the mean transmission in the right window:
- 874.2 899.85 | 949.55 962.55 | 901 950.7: 1.1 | 6.51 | 7.49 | 8.5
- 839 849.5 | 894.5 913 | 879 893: -3.5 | 4.7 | 6.77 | 5.75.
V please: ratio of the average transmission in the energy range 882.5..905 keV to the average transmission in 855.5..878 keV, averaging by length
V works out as 0.7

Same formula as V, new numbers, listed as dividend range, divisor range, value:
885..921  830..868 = 0.89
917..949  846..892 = 1.10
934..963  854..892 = 1.12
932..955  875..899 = 1.29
